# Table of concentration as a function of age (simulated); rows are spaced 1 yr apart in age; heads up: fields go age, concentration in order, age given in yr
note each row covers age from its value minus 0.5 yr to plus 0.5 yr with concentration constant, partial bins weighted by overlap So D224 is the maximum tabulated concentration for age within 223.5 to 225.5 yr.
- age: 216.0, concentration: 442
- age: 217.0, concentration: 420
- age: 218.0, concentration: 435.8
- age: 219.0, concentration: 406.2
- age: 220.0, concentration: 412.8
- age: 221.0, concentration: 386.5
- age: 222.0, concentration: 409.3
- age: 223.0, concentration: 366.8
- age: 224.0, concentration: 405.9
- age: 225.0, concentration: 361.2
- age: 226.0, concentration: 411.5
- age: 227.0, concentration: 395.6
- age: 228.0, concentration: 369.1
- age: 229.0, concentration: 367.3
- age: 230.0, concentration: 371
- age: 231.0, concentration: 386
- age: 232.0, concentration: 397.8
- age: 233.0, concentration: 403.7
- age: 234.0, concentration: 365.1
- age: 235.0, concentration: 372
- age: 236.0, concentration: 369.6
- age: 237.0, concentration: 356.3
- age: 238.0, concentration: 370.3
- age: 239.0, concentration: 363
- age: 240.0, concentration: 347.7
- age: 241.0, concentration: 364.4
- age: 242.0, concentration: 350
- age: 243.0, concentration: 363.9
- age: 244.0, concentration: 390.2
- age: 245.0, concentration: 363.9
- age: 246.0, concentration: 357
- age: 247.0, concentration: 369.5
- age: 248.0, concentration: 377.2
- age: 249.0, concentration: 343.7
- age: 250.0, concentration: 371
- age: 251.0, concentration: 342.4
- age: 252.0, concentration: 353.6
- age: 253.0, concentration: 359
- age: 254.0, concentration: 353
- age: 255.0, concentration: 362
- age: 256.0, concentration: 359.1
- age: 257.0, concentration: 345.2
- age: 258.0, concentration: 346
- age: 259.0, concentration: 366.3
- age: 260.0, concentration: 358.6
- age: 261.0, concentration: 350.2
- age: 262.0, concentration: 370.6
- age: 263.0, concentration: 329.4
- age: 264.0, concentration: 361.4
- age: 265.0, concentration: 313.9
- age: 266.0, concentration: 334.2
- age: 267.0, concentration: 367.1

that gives 405.9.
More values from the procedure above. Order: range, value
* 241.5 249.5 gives 390.2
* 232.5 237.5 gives 403.7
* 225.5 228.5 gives 411.5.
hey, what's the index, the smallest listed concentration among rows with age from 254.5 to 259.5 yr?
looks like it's 345.2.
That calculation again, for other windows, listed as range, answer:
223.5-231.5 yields 361.2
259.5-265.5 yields 313.9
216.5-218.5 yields 420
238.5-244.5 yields 347.7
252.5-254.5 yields 353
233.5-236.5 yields 365.1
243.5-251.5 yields 342.4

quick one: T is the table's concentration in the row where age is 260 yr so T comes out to 358.6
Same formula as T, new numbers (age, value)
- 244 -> 390.2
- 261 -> 350.2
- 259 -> 366.3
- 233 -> 403.7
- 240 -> 347.7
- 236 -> 369.6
